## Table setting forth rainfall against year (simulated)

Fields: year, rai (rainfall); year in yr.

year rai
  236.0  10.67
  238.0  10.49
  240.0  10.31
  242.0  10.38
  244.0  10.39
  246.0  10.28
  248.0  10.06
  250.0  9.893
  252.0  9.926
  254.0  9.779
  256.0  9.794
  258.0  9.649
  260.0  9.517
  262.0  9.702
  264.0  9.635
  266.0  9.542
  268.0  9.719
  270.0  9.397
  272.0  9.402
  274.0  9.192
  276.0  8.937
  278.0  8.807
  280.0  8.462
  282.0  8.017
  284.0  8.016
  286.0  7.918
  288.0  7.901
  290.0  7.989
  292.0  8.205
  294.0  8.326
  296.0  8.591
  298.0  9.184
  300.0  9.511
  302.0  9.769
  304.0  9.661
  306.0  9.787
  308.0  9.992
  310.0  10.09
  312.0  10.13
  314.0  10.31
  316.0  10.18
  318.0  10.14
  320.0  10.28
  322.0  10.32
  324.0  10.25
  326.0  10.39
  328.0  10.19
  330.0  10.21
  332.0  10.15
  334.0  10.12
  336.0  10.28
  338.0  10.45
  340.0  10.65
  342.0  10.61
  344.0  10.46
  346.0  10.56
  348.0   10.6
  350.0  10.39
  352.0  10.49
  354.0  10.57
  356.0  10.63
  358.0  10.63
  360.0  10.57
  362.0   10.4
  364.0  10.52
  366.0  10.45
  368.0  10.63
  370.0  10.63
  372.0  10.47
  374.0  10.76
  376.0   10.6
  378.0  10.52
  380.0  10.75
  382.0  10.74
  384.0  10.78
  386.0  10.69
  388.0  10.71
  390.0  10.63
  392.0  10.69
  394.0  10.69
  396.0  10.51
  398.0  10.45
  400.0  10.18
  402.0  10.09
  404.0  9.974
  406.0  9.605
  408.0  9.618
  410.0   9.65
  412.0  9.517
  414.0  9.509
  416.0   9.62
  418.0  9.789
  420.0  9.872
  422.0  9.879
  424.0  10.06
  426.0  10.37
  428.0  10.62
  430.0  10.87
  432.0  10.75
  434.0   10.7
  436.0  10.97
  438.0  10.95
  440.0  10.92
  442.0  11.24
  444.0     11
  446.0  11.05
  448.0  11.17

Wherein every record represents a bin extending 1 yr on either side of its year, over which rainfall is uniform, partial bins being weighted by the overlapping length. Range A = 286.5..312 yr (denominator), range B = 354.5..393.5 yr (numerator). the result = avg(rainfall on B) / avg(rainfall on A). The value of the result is 1.2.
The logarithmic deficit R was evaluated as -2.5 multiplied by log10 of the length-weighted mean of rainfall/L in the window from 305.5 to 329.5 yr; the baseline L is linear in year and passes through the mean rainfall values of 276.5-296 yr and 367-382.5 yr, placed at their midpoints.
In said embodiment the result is -0.13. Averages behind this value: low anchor 8.22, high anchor 10.6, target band 10.2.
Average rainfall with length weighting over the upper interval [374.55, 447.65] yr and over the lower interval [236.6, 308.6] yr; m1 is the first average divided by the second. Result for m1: 1.11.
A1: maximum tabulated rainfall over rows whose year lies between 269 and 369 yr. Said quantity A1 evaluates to 10.65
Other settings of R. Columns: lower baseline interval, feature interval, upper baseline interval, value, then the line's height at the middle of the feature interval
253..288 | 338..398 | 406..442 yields -0.08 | 9.82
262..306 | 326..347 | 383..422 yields -0.10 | 9.45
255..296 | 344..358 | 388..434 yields -0.10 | 9.6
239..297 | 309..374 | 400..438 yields -0.08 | 9.66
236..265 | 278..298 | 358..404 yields 0.23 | 10.2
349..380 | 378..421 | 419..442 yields 0.04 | 10.6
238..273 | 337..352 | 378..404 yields -0.02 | 10.3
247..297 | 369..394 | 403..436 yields -0.09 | 9.8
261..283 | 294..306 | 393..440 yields 0.01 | 9.37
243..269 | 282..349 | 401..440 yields 0.03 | 9.95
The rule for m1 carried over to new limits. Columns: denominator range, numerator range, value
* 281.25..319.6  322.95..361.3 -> 1.14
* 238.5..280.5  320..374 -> 1.08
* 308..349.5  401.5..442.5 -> 0.99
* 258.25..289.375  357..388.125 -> 1.19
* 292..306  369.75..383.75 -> 1.16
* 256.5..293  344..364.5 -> 1.18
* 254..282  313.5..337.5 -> 1.10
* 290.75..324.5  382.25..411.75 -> 1.06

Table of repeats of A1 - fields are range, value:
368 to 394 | 10.78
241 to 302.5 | 10.39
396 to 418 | 10.51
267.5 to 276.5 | 9.719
